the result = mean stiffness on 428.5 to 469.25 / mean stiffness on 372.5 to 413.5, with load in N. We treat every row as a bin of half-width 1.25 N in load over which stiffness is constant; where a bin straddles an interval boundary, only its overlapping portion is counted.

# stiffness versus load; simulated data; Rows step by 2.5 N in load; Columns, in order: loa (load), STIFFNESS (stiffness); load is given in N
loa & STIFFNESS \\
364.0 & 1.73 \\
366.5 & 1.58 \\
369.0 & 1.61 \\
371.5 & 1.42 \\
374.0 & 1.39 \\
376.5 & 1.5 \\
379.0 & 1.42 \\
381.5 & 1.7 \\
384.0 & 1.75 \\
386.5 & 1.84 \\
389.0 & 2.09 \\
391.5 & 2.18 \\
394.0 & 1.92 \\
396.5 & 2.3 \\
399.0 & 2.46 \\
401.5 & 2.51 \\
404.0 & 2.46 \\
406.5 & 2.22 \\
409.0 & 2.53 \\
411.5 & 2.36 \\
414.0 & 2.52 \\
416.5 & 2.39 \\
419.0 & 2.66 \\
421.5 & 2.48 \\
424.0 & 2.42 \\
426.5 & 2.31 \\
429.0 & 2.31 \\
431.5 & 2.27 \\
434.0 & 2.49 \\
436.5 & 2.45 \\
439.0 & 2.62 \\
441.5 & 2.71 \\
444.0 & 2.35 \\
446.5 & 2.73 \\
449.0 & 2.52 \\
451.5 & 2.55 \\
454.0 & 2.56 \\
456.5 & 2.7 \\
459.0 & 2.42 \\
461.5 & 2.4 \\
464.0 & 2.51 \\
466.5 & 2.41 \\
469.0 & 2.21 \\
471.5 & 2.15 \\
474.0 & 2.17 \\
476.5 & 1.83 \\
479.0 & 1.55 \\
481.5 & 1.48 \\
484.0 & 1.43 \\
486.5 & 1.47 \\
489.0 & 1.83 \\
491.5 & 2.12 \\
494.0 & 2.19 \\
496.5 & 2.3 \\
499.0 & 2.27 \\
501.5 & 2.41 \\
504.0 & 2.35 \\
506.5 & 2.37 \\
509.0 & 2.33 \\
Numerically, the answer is 1.22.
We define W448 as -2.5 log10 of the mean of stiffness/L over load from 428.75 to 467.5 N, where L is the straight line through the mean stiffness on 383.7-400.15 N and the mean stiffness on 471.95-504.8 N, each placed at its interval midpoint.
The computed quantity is -0.24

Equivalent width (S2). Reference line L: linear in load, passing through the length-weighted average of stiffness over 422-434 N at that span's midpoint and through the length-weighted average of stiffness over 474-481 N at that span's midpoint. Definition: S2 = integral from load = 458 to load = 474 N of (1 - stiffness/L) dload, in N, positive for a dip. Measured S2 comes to -3.7 N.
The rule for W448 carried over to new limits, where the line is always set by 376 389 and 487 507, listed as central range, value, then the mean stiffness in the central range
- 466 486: 0.13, 1.87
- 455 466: -0.22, 2.5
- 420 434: -0.25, 2.38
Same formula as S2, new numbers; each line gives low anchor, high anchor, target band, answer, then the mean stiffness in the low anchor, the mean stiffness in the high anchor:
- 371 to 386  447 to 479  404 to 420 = -5.0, 1.55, 2.35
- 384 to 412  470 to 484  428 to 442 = -3.0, 2.24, 1.81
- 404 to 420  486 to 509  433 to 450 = -1.5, 2.44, 2.18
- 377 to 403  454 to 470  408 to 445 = -3.8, 2.01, 2.45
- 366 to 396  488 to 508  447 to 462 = -3.7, 1.72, 2.24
